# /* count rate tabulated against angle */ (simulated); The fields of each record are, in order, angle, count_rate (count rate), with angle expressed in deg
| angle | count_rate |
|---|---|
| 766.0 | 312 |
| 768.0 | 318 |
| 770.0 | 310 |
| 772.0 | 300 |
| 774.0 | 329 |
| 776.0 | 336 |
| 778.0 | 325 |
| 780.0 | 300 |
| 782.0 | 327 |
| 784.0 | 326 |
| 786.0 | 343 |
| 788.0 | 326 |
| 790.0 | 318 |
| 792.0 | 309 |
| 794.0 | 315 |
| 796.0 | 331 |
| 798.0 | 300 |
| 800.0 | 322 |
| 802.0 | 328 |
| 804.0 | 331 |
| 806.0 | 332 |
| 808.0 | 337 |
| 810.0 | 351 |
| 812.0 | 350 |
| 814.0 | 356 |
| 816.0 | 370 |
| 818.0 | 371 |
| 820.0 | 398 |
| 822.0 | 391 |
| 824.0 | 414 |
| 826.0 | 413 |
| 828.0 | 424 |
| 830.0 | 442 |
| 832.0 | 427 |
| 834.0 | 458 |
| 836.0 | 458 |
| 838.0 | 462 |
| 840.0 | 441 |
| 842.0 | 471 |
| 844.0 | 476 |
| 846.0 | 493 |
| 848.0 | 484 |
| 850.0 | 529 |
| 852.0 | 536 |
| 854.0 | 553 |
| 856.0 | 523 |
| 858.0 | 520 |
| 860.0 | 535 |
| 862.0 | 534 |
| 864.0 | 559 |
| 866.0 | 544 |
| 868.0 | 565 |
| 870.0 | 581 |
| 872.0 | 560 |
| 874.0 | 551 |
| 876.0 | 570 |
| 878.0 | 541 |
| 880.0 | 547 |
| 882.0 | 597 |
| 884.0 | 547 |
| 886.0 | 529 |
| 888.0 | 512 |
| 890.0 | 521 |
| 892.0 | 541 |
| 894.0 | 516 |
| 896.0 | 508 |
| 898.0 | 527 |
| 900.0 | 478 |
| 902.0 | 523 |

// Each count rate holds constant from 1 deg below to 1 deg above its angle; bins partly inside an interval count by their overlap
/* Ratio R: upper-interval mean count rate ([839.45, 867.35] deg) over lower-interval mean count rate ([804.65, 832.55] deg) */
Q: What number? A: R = 1.3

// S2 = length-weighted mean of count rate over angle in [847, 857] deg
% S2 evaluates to 525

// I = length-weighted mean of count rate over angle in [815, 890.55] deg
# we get 496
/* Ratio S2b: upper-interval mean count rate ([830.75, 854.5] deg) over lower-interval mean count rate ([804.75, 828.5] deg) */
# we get 1.28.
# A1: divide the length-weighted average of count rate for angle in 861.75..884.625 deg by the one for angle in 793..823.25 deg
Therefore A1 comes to 1.6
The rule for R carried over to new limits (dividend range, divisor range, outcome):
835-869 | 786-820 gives 1.52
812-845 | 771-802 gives 1.31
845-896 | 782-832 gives 1.52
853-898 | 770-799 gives 1.70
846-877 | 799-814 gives 1.61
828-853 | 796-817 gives 1.40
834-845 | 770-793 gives 1.44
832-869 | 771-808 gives 1.57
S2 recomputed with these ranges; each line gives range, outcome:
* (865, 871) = 563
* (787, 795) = 317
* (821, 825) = 402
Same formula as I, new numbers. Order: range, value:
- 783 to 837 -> 364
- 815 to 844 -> 426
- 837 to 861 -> 502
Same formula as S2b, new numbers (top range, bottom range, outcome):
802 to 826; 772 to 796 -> 1.13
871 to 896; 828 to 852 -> 1.16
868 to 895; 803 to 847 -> 1.34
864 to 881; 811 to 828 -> 1.45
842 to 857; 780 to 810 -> 1.57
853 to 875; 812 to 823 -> 1.46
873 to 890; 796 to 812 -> 1.66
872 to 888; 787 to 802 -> 1.74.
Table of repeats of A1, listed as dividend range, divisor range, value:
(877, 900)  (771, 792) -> 1.65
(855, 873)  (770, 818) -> 1.66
